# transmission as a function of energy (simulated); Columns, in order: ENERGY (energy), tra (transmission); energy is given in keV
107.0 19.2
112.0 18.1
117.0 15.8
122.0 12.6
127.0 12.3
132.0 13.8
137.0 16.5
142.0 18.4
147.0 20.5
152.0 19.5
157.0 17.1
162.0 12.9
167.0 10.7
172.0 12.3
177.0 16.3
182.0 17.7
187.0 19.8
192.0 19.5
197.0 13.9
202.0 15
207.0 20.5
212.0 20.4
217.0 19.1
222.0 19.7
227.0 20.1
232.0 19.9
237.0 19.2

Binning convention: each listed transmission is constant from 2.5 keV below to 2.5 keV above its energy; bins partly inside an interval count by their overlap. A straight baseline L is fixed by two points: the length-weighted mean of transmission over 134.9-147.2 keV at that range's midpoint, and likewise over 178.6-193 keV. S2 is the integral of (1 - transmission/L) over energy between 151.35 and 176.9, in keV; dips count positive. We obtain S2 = 5.7 keV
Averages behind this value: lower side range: 18.2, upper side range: 18.8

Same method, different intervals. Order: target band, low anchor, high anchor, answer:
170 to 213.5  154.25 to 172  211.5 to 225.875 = -1.5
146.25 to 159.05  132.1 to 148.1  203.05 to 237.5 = -0.7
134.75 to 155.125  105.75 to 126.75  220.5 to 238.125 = -2.3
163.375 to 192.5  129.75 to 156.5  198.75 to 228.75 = 4.3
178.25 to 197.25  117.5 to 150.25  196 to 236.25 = -0.4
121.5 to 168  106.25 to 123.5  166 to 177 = -4.3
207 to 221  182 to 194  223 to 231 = -0.1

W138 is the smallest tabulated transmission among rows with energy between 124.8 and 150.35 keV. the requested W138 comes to 12.3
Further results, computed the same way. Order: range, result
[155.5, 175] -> 10.7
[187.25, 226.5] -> 13.9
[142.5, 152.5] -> 19.5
